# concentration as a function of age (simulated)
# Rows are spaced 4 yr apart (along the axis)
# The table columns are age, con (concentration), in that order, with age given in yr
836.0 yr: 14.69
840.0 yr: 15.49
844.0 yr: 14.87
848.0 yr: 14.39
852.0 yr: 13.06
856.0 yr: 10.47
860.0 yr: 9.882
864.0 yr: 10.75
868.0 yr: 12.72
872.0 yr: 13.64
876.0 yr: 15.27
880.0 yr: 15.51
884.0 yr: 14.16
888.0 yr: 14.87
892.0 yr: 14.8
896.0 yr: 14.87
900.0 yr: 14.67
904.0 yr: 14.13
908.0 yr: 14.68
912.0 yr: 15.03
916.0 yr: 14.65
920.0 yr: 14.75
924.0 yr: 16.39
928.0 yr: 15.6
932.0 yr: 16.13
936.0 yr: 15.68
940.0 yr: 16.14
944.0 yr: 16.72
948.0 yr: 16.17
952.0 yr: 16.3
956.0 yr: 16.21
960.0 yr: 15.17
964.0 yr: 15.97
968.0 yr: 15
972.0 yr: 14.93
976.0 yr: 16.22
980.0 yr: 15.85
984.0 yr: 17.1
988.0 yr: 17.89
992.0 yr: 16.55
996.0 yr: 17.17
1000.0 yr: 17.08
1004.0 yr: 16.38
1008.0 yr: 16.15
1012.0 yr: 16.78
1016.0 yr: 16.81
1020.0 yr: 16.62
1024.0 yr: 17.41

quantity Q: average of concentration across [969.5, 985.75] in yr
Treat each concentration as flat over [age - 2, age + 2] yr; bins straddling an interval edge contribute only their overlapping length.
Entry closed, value 16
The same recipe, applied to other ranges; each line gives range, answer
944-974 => 15.7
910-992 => 15.9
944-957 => 16.3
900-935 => 15.2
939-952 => 16.4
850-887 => 12.9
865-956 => 15.1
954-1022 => 16.3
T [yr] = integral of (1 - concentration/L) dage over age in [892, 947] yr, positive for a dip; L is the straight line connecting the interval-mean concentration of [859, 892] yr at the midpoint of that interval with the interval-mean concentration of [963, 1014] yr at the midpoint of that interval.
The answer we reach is -2.5 yr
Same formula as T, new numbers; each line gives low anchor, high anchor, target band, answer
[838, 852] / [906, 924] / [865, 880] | 0.9 yr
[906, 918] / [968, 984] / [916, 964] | -2.1 yr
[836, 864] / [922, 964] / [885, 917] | -0.1 yr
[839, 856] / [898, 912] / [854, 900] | 2.8 yr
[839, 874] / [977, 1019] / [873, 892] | -2.0 yr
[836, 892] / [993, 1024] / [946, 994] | -0.6 yr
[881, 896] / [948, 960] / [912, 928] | 0.1 yr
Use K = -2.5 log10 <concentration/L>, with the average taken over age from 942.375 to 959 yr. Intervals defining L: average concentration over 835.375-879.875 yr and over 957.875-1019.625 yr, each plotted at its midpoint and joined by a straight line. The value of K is -0.057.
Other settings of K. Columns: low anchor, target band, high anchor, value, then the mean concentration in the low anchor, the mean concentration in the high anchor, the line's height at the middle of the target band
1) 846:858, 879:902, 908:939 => -0.049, 12.6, 15.4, 14.1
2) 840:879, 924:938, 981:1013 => -0.063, 13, 16.9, 15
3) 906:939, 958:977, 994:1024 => 0.047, 15.4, 16.8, 16.1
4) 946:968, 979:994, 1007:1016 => -0.043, 15.9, 16.6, 16.3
